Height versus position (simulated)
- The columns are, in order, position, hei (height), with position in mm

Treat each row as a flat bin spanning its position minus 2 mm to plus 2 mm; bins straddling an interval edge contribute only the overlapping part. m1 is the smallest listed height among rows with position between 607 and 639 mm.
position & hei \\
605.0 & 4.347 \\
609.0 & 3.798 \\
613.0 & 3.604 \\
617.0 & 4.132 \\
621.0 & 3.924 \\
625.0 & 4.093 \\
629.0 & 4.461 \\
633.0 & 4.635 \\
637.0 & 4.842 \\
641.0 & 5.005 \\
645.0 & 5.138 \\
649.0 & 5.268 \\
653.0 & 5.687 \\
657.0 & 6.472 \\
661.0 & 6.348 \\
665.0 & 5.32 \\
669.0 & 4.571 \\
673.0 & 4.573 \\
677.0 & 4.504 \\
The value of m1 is 3.604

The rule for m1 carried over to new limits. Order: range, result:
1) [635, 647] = 4.842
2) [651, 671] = 4.571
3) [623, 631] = 4.093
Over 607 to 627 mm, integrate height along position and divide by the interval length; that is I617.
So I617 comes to 3.91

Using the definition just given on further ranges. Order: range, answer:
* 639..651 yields 5.14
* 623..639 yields 4.51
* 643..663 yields 5.78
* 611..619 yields 3.87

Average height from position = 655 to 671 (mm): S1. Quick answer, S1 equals 5.68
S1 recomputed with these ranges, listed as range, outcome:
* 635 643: 4.92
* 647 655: 5.48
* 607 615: 3.7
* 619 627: 4.01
